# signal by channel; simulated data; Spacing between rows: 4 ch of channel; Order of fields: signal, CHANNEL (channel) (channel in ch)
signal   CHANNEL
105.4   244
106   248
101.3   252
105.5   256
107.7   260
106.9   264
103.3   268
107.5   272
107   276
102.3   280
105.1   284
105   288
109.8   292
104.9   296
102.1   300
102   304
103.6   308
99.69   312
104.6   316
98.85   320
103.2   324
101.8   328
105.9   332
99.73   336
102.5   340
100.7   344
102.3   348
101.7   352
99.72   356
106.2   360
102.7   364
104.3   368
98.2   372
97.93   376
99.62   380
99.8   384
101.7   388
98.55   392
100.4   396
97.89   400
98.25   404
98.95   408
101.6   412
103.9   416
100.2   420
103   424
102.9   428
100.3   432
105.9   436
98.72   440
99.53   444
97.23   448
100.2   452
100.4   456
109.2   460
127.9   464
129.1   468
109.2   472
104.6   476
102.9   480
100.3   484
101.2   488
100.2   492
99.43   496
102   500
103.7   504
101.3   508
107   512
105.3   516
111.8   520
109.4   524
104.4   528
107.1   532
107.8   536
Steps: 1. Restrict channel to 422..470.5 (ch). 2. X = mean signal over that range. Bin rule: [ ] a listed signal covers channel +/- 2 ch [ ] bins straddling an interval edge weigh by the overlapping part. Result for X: 106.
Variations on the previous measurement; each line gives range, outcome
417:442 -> 102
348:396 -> 101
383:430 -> 101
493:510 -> 102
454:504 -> 107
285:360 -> 103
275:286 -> 105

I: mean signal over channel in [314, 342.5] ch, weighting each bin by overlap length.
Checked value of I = 102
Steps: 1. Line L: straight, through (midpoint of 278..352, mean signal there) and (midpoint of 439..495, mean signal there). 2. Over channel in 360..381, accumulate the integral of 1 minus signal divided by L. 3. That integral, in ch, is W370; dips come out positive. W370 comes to 0.6 ch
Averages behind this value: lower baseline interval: 103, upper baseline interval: 106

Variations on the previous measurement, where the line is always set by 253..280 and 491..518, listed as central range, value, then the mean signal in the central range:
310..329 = 0.6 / 102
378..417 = 1.6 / 100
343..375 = 0.8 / 102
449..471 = -1.9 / 112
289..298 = -0.1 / 107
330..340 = 0.2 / 103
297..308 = 0.3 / 103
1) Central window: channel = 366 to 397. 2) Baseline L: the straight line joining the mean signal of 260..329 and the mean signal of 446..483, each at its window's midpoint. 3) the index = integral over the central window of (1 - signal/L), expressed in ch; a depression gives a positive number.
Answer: 1.9 ch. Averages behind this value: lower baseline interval 104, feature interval 100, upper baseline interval 109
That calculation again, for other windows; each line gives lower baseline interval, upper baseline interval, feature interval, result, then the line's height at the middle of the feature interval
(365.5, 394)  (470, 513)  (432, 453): 0.3 ch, 102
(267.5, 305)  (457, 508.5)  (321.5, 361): 1.3 ch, 106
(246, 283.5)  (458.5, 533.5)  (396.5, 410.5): 1.0 ch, 106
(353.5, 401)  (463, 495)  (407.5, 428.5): 0.4 ch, 104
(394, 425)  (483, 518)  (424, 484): -2.7 ch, 101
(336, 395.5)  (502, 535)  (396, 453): 1.4 ch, 103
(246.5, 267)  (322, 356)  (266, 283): -0.1 ch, 105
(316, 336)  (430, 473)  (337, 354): 0.2 ch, 103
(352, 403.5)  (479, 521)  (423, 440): -0.1 ch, 102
